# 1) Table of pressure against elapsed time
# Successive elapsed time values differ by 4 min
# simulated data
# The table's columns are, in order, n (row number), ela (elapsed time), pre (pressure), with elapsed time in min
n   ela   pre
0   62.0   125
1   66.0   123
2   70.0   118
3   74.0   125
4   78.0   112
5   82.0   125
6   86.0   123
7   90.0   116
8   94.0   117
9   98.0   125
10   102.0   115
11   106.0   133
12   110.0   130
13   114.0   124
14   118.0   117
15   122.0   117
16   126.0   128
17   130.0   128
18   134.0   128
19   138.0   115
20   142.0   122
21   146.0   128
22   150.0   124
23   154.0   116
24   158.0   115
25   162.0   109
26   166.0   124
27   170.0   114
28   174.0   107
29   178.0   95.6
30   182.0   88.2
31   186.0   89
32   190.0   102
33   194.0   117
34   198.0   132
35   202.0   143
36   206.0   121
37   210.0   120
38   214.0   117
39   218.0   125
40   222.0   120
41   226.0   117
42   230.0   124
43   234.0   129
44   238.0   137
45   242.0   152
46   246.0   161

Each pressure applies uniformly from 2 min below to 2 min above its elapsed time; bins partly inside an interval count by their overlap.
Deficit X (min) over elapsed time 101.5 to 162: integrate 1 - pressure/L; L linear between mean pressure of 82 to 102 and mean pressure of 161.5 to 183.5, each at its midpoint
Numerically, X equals -4.78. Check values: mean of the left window 120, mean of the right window 107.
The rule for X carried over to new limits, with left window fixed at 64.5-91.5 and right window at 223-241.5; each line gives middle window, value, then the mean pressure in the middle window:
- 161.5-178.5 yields 1.9 min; 111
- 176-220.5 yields 4.6 min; 114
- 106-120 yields -0.3 min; 125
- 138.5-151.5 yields 0.0 min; 124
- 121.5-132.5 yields -0.2 min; 126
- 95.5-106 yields -0.1 min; 122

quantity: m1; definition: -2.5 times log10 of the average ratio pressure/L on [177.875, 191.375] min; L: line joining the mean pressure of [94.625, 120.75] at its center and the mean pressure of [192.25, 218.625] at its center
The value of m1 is 0.318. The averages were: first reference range 123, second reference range 125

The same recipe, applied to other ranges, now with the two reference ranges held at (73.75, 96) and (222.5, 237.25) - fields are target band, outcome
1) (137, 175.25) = 0.036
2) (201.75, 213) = -0.011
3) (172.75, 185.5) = 0.271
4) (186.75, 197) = 0.128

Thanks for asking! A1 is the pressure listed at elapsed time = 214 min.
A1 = 117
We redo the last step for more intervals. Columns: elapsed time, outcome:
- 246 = 161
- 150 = 124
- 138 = 115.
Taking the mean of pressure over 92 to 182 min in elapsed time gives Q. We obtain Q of 119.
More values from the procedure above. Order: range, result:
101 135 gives 125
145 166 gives 118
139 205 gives 114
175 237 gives 116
